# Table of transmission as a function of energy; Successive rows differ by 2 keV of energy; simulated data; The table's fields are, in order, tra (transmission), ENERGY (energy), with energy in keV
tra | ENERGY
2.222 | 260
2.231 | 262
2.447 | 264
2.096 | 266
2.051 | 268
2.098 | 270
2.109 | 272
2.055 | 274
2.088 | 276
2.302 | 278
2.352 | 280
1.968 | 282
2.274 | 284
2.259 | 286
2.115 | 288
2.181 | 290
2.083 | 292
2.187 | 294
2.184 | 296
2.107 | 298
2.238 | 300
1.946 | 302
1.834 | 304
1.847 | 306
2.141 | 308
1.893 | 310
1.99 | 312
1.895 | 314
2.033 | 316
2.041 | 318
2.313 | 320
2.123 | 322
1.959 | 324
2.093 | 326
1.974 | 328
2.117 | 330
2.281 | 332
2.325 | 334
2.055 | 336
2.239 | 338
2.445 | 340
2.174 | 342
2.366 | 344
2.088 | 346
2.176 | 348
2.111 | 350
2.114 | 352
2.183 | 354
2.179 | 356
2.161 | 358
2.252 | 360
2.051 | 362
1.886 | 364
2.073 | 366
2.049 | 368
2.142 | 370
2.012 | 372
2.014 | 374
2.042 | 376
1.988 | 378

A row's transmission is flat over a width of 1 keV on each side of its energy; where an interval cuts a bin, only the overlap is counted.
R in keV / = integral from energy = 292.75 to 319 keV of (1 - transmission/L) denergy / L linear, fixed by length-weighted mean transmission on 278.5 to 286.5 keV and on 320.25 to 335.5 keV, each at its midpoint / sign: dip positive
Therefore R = 1.8 keV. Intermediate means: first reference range 2.22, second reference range 2.13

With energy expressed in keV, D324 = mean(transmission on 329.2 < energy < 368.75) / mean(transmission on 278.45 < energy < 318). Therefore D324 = 1.0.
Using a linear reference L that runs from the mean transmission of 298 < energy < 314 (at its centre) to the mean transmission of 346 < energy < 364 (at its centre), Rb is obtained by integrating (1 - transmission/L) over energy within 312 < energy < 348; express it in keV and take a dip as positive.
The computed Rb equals -1.5 keV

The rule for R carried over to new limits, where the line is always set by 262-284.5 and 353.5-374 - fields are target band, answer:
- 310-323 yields 0.5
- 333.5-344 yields -0.7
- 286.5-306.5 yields 0.6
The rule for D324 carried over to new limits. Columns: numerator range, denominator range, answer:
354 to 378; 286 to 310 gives 1.00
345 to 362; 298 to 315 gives 1.09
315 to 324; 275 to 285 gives 0.96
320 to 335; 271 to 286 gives 0.98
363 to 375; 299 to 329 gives 1.00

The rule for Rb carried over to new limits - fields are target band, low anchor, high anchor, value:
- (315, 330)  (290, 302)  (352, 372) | 0.3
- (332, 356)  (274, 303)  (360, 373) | -1.4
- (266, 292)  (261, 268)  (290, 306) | 0.1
